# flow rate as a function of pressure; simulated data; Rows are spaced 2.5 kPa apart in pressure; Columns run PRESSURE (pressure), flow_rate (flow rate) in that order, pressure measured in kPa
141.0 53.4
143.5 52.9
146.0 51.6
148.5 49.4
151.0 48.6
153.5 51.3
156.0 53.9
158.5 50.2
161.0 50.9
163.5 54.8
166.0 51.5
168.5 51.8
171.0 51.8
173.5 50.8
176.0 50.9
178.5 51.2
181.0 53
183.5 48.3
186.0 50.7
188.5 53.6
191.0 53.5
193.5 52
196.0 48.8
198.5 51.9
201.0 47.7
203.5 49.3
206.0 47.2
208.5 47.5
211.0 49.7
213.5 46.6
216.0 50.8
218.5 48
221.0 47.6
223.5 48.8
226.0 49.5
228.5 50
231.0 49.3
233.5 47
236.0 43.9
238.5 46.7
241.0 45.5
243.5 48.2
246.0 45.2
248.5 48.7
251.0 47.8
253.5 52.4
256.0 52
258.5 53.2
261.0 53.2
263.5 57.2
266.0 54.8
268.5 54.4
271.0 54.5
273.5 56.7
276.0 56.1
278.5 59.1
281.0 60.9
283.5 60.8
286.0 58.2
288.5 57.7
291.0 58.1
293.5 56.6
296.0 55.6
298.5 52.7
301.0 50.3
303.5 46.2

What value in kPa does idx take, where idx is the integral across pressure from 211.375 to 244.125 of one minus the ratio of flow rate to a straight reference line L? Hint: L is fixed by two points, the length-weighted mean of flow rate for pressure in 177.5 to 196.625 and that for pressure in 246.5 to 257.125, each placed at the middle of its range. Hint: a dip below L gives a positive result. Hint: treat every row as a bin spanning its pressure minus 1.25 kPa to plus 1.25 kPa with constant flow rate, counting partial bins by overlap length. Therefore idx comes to 1.7 kPa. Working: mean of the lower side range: 51.5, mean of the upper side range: 49.8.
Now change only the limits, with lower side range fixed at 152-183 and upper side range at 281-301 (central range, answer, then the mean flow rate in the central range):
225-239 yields 1.7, 47.8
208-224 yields 1.6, 48.5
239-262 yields 2.4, 49.4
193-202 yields 0.5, 50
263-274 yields 0.1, 55.3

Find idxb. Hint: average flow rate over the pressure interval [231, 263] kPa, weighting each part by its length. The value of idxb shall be 48.9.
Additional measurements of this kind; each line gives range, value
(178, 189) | 51.2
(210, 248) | 47.8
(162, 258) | 49.6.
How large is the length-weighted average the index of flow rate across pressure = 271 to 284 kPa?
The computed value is 58.2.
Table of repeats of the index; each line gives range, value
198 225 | 48.6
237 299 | 53.8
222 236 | 48.4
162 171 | 52.5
